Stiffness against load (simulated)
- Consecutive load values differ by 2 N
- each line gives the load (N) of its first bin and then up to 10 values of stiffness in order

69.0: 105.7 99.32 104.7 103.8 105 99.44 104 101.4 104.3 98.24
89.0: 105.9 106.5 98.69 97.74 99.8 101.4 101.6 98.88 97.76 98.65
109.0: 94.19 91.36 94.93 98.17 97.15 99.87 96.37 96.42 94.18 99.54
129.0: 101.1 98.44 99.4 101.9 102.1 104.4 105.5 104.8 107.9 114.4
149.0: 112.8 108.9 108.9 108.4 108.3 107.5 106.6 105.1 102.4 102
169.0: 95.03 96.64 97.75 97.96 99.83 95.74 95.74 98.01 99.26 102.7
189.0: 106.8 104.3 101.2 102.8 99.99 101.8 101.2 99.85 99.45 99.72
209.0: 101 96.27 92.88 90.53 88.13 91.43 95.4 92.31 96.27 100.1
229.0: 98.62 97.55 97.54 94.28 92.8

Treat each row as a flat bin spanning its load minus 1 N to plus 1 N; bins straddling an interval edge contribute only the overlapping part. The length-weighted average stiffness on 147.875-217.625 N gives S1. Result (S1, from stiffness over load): 101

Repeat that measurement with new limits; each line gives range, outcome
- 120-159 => 104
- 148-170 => 106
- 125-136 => 99.5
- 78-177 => 102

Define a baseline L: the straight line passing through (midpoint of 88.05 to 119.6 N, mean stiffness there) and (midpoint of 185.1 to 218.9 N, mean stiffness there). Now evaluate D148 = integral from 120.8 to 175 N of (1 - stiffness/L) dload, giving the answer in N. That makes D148 -2.3 N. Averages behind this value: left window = 98.9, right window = 99.1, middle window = 103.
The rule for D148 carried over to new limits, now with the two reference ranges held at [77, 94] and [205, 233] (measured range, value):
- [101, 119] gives 0.8 N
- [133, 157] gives -1.8 N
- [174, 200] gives -0.9 N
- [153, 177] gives -1.0 N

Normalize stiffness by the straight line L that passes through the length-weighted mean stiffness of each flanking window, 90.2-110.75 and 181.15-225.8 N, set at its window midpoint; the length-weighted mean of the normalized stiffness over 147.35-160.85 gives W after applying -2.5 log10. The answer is -0.110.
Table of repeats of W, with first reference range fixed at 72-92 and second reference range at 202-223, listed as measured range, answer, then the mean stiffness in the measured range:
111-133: 0.04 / 97.4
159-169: -0.06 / 103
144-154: -0.12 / 111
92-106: 0.03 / 99.4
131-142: -0.02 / 102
